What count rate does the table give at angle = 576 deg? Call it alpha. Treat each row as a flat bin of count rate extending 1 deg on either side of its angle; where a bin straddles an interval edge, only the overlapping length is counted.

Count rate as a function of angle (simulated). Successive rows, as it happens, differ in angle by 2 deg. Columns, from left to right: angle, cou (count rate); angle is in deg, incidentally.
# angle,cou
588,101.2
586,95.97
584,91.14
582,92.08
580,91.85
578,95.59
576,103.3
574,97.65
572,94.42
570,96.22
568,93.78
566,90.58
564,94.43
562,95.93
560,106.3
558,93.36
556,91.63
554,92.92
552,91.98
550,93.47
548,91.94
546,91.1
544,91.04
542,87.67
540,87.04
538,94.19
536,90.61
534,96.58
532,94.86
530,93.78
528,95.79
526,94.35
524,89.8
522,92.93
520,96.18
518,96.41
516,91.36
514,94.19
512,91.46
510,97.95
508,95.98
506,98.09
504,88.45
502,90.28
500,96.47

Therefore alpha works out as 103.3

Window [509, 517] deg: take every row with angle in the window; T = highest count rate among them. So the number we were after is 97.95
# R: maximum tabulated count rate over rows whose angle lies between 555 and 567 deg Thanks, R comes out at 106.3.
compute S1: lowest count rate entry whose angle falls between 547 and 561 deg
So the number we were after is 91.63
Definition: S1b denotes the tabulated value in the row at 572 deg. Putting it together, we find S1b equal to 94.42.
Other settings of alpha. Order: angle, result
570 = 96.22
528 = 95.79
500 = 96.47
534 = 96.58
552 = 91.98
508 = 95.98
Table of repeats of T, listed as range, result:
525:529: 95.79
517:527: 96.41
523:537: 96.58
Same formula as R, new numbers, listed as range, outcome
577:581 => 95.59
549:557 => 93.47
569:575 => 97.65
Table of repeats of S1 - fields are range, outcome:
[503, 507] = 88.45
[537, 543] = 87.04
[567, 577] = 93.78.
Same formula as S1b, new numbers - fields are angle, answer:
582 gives 92.08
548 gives 91.94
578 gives 95.59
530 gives 93.78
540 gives 87.04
